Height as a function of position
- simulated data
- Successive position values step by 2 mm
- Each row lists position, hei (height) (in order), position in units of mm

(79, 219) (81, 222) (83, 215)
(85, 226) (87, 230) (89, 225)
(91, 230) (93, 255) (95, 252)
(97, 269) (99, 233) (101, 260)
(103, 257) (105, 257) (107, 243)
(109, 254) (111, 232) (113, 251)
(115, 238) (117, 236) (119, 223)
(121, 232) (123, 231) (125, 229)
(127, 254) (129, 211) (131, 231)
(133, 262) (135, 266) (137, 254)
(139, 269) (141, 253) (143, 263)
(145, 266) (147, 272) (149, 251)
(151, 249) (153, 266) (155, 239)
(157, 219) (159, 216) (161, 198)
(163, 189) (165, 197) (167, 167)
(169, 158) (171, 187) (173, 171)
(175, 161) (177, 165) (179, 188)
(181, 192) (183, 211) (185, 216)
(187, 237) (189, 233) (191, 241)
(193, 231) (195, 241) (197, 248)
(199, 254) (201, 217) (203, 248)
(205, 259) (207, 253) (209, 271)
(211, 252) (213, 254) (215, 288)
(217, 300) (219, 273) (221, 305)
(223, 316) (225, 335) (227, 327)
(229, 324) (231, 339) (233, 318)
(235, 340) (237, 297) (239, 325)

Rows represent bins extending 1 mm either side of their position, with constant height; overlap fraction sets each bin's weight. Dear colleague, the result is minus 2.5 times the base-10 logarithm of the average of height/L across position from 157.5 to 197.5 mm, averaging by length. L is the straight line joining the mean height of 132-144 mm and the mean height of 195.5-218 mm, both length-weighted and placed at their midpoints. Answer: 0.27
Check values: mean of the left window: 261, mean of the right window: 258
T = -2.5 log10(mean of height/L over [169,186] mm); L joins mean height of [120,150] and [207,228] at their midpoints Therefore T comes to 0.415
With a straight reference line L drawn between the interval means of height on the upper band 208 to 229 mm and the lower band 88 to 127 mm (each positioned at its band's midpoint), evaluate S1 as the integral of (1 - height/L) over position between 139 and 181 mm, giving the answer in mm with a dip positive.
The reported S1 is 8.1 mm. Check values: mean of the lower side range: 243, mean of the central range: 215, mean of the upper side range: 294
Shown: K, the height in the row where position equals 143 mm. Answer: 263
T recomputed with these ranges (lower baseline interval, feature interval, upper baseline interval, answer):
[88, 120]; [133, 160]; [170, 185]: -0.20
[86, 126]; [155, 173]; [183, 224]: 0.28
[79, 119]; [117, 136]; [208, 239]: 0.07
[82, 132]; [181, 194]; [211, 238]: 0.26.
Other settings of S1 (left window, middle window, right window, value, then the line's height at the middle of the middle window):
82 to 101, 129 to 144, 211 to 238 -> 0.4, 262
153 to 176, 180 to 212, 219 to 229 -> 2.6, 259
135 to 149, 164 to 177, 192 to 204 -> 4.0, 251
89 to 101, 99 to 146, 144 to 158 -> 0.6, 249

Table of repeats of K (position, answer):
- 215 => 288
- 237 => 297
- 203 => 248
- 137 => 254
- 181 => 192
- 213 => 254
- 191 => 241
